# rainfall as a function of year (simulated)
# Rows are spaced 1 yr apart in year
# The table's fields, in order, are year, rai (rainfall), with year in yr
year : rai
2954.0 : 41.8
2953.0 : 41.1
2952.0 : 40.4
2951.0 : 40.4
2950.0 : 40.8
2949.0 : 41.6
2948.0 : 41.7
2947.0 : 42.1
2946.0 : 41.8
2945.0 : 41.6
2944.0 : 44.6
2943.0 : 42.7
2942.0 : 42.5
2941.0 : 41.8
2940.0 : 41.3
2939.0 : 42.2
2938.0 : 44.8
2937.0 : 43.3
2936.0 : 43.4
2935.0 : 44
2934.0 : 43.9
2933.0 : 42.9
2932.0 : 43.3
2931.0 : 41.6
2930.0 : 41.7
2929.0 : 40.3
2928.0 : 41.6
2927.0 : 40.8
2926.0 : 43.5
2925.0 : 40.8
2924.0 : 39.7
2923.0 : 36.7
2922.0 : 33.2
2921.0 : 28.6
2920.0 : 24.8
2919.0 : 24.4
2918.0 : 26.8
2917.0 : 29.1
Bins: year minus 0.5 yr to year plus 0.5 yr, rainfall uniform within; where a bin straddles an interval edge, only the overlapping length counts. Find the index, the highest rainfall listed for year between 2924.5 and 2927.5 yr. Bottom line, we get 43.5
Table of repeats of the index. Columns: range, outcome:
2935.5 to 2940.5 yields 44.8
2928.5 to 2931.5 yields 41.7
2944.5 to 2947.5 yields 42.1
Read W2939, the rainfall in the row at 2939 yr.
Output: 42.2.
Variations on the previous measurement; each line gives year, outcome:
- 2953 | 41.1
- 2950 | 40.8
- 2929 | 40.3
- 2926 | 43.5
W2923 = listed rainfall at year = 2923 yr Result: 36.7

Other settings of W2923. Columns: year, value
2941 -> 41.8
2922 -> 33.2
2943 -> 42.7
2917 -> 29.1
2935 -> 44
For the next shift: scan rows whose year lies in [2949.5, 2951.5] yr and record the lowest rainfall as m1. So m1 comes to 40.4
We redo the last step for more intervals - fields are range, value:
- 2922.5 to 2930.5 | 36.7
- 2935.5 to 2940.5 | 41.3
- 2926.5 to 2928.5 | 40.8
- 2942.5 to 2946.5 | 41.6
